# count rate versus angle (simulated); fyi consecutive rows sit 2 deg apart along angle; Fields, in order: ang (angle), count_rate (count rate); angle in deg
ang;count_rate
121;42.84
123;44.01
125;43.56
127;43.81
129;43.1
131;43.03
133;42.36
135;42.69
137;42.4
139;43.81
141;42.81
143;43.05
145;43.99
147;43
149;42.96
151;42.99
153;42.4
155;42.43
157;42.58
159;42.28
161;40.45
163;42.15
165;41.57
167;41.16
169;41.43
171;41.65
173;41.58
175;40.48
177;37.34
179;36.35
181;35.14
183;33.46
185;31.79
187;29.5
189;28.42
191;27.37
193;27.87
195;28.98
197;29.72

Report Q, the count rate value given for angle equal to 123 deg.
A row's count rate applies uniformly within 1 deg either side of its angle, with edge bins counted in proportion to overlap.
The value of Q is 44.01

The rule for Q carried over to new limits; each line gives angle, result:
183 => 33.46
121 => 42.84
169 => 41.43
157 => 42.58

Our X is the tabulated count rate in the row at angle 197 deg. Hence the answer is 29.72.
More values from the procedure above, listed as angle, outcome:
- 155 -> 42.43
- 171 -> 41.65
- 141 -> 42.81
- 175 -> 40.48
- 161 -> 40.45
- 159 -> 42.28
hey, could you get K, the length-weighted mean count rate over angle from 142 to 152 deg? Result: 43.2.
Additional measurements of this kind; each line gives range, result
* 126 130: 43.5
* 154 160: 42.4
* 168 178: 40.5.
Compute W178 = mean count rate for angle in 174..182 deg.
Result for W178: 37.3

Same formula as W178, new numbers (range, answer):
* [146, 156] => 42.8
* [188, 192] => 27.9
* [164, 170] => 41.4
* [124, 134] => 43.2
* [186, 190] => 29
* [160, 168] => 41.3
